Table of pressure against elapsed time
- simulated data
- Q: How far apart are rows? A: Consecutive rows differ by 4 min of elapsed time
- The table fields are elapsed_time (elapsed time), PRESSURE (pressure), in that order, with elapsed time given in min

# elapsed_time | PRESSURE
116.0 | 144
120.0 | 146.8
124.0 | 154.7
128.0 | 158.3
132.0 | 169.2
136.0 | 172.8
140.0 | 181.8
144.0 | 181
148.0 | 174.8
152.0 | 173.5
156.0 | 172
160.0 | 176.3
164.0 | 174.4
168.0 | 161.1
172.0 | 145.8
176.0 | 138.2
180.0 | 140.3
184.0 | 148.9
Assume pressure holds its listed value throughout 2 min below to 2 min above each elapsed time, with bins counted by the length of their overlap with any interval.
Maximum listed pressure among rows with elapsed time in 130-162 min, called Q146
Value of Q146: 181.8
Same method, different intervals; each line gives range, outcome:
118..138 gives 172.8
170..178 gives 145.8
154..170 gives 176.3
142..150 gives 181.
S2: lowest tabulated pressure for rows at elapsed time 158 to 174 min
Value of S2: 145.8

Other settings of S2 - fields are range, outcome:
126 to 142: 158.3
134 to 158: 172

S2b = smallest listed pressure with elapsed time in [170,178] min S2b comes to 138.2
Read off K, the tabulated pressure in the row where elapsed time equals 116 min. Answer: 144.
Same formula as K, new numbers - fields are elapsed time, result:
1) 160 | 176.3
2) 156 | 172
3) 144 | 181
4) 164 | 174.4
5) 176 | 138.2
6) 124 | 154.7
